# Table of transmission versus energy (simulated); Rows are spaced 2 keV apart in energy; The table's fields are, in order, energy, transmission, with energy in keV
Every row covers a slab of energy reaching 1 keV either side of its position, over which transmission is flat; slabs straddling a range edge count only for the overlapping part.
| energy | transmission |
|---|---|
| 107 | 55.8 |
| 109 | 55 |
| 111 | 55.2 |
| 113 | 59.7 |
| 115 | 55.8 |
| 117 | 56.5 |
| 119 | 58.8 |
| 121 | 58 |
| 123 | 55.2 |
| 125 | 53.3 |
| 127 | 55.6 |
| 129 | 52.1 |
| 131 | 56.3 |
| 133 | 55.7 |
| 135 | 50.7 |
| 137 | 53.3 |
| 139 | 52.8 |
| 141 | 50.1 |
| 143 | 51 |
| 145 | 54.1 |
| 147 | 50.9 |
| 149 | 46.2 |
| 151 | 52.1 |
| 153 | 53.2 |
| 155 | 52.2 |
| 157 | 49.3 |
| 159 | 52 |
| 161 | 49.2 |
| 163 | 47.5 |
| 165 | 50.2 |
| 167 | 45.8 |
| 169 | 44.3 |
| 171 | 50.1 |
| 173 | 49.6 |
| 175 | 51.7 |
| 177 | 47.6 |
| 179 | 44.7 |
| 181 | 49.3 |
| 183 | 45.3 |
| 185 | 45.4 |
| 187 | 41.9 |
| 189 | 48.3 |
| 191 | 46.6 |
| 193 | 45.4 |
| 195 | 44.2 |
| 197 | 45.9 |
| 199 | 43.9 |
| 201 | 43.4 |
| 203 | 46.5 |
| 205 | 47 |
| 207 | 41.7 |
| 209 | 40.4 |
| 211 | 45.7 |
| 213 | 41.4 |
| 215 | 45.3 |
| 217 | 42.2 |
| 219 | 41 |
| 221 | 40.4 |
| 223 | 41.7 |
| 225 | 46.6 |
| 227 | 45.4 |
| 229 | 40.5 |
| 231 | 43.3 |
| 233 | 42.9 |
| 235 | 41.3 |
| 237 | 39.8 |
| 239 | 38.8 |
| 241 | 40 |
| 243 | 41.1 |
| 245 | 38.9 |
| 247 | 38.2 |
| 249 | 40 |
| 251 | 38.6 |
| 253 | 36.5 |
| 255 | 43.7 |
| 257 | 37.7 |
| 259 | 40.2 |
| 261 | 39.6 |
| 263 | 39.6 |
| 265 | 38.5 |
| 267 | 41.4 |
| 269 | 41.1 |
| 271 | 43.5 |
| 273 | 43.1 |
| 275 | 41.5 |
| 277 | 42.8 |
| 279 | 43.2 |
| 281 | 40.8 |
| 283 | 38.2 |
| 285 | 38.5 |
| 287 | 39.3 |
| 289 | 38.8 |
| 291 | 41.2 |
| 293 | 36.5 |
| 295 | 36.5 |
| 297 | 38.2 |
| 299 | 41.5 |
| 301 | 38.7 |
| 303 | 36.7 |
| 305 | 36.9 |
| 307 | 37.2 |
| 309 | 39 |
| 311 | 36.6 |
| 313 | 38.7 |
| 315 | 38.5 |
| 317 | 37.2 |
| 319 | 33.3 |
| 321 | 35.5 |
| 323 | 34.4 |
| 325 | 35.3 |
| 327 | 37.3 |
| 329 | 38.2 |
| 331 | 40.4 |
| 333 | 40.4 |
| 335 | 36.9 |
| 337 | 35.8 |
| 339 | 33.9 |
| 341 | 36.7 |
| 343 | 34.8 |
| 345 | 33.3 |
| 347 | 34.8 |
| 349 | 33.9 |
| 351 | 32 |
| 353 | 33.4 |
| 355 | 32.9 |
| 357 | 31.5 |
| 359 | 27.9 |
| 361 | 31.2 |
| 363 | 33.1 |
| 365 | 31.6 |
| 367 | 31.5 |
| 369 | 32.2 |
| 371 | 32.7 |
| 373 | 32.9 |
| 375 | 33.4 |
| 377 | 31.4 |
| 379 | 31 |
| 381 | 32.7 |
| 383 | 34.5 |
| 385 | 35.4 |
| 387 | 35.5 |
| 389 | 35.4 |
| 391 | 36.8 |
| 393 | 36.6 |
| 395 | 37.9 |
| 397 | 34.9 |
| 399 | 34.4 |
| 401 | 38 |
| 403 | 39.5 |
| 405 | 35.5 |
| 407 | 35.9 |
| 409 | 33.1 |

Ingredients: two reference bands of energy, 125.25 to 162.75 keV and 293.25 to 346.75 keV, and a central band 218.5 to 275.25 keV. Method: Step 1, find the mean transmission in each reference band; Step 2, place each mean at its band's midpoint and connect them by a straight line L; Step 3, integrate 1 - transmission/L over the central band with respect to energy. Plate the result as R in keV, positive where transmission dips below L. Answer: 3.1 keV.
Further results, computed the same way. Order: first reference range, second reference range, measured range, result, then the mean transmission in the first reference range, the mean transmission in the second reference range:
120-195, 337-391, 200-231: 1.4 keV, 50.1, 33.2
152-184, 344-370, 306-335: -1.5 keV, 48.9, 32.3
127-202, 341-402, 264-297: 0.2 keV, 49.1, 33.6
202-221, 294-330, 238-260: 0.9 keV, 43.3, 37.2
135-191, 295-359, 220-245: 1.1 keV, 49.2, 36.1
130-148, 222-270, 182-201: 0.7 keV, 52.8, 40.6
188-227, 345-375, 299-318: -0.8 keV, 44.1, 32.3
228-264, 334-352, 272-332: -2.4 keV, 40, 34.7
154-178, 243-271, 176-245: 1.4 keV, 49.1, 39.7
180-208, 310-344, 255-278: -0.2 keV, 45.3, 36.7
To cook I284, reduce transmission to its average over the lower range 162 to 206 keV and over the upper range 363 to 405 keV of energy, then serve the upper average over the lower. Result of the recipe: 0.74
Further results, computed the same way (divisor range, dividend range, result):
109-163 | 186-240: 0.81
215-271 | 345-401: 0.82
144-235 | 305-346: 0.79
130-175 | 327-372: 0.67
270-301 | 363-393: 0.83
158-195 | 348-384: 0.68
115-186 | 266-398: 0.71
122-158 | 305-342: 0.70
